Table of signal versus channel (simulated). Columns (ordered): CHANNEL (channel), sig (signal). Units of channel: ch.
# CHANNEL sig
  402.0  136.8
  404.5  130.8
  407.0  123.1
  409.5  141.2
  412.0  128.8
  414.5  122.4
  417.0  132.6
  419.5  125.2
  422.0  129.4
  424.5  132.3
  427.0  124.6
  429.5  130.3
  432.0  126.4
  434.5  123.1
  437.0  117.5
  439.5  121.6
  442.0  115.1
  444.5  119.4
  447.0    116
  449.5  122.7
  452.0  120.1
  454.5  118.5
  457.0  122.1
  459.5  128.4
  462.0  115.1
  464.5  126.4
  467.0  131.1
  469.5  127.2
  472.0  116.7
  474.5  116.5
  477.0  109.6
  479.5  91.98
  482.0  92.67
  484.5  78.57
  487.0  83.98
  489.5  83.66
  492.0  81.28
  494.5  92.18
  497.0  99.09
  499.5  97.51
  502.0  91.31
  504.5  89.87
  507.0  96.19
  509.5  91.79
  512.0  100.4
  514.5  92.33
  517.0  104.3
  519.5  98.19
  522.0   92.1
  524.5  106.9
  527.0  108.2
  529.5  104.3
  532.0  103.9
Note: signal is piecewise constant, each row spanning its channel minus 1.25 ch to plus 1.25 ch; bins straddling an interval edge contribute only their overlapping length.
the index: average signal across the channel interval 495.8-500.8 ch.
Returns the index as 98.2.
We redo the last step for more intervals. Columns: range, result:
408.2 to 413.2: 135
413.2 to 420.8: 127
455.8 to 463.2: 122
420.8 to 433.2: 129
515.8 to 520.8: 101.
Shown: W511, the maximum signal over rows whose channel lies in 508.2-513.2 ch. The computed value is 100.4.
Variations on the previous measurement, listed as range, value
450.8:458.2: 122.1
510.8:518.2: 104.3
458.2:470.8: 131.1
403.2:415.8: 141.2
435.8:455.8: 122.7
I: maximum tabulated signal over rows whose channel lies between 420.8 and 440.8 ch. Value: 132.3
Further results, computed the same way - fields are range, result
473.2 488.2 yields 116.5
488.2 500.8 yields 99.09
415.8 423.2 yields 132.6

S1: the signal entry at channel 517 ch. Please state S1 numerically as 104.3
